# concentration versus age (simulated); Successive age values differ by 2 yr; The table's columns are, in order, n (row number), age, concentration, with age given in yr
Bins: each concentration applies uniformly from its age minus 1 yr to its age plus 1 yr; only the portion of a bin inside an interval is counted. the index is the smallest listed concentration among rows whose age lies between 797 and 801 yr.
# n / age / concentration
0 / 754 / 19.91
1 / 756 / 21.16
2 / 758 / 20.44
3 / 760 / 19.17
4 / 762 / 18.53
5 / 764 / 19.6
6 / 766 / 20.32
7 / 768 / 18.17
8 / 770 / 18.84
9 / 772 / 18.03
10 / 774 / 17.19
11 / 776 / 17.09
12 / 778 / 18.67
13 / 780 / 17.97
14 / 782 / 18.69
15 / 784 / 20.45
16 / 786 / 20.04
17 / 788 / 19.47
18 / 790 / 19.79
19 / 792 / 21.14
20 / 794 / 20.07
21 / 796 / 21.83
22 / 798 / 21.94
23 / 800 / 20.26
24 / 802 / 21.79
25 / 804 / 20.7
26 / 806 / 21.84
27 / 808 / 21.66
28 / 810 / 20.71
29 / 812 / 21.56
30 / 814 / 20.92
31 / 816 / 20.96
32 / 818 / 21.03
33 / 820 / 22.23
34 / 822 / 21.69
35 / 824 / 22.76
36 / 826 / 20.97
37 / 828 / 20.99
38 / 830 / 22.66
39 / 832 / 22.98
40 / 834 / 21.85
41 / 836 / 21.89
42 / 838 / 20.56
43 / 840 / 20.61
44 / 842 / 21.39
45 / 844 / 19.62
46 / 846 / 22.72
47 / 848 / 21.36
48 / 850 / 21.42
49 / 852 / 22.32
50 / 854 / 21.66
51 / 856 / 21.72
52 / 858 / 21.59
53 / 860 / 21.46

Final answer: 20.26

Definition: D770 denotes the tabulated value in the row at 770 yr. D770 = 18.84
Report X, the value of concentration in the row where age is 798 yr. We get 21.94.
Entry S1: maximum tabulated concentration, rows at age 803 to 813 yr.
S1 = 21.84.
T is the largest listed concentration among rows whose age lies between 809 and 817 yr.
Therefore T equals 21.56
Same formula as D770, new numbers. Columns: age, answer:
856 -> 21.72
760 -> 19.17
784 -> 20.45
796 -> 21.83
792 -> 21.14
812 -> 21.56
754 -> 19.91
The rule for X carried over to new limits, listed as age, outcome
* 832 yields 22.98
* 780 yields 17.97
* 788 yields 19.47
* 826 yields 20.97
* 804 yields 20.7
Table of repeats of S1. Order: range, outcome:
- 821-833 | 22.98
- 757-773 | 20.44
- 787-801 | 21.94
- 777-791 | 20.45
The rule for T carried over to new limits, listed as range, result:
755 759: 21.16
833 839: 21.89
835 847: 22.72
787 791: 19.79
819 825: 22.76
